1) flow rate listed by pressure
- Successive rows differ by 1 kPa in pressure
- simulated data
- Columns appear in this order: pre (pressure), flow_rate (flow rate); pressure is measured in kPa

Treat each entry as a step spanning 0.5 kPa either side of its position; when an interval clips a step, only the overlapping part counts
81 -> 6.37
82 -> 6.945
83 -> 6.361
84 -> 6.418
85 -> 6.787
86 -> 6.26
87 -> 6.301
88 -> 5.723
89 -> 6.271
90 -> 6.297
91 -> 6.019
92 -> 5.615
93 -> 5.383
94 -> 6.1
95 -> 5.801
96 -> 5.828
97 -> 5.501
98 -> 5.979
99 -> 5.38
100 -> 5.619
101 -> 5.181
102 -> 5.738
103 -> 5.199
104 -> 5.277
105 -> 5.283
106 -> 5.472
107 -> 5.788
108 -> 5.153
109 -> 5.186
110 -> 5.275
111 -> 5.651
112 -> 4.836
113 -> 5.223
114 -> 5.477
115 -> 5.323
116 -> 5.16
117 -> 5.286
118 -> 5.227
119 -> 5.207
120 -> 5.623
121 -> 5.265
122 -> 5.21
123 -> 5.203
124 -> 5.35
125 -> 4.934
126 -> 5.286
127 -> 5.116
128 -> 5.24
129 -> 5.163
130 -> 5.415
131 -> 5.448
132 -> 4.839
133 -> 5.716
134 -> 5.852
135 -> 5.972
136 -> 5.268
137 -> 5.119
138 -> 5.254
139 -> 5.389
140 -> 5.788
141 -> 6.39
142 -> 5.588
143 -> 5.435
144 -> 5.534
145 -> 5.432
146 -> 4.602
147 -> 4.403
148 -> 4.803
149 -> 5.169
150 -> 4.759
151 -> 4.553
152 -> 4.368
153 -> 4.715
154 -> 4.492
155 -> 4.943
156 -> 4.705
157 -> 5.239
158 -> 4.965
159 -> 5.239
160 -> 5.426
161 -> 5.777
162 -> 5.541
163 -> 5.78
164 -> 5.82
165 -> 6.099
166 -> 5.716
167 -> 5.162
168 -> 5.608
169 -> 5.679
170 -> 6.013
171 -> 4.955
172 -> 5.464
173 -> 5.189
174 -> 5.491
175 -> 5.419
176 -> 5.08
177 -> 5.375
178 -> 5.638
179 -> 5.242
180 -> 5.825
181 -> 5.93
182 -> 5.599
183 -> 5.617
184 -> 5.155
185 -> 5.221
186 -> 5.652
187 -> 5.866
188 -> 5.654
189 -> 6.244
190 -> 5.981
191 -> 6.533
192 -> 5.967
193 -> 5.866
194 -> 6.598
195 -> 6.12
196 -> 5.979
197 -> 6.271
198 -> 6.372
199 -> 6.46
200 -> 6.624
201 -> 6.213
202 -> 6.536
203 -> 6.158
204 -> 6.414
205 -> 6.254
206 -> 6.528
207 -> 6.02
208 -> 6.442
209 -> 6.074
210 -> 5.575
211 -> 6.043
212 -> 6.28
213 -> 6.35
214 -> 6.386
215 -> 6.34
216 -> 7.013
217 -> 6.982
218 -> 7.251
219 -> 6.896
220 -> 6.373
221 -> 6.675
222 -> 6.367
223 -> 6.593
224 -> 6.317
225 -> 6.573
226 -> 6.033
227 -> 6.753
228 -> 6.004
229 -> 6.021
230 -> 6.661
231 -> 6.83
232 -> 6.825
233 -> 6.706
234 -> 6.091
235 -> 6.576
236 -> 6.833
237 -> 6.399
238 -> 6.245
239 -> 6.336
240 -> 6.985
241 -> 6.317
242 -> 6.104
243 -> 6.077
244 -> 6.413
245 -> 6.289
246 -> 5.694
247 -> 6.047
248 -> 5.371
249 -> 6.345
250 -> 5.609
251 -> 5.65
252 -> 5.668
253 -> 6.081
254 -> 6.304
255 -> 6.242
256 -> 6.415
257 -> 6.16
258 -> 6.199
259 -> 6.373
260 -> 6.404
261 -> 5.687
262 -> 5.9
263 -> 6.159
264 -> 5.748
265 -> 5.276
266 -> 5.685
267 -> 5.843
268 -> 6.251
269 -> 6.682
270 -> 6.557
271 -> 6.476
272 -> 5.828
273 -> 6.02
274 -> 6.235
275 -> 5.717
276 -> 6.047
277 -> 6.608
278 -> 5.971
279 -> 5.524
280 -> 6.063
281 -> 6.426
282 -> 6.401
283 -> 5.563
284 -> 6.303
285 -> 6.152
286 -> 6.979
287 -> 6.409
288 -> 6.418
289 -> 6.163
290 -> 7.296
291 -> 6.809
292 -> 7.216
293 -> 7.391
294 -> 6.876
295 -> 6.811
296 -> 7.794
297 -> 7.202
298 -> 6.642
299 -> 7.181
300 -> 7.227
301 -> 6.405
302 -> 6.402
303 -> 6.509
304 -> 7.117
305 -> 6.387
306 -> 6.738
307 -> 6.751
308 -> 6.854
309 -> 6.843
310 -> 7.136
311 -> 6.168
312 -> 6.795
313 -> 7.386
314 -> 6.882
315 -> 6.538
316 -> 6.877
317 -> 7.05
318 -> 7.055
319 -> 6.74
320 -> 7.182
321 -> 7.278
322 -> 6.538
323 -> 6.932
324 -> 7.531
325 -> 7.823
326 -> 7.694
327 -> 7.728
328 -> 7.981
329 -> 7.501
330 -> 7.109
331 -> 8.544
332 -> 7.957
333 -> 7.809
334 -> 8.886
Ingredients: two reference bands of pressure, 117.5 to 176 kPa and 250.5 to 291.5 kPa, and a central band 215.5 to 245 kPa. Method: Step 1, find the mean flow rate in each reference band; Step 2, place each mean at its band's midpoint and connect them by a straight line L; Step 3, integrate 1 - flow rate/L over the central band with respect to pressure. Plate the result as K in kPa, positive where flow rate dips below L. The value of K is -3.2 kPa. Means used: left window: 5.3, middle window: 6.52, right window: 6.16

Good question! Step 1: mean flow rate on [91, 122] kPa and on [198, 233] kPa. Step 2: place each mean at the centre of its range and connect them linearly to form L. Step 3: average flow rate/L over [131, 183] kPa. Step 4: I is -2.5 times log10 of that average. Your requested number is 0.11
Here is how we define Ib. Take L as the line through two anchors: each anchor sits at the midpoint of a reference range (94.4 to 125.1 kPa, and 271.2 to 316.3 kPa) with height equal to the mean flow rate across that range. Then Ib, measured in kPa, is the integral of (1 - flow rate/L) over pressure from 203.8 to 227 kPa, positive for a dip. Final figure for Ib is -1.3 kPa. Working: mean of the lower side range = 5.38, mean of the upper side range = 6.6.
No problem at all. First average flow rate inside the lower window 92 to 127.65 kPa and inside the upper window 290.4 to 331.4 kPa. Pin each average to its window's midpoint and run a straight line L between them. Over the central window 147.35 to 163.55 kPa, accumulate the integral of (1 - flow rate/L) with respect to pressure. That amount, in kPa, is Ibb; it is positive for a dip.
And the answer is 2.1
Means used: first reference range 5.39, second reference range 7.06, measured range 5.03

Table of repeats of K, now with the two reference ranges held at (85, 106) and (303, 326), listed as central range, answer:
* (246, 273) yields 2.50 kPa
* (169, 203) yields 2.31 kPa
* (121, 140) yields 1.96 kPa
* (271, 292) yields 1.52 kPa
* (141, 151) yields 1.51 kPa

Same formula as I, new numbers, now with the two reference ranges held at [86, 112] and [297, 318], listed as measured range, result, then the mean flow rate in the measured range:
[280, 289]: 0.06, 6.31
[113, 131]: 0.10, 5.27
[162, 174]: 0.08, 5.58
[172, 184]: 0.11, 5.48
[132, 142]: 0.05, 5.6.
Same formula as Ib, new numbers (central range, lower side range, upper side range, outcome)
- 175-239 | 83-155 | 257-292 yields -3.76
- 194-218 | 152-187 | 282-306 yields -2.31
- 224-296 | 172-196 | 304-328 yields 1.98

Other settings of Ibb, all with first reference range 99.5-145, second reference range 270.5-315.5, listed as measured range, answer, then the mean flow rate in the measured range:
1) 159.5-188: 0.96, 5.55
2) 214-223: -0.96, 6.71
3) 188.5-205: -1.01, 6.27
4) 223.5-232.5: -0.46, 6.45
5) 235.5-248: -0.09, 6.27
